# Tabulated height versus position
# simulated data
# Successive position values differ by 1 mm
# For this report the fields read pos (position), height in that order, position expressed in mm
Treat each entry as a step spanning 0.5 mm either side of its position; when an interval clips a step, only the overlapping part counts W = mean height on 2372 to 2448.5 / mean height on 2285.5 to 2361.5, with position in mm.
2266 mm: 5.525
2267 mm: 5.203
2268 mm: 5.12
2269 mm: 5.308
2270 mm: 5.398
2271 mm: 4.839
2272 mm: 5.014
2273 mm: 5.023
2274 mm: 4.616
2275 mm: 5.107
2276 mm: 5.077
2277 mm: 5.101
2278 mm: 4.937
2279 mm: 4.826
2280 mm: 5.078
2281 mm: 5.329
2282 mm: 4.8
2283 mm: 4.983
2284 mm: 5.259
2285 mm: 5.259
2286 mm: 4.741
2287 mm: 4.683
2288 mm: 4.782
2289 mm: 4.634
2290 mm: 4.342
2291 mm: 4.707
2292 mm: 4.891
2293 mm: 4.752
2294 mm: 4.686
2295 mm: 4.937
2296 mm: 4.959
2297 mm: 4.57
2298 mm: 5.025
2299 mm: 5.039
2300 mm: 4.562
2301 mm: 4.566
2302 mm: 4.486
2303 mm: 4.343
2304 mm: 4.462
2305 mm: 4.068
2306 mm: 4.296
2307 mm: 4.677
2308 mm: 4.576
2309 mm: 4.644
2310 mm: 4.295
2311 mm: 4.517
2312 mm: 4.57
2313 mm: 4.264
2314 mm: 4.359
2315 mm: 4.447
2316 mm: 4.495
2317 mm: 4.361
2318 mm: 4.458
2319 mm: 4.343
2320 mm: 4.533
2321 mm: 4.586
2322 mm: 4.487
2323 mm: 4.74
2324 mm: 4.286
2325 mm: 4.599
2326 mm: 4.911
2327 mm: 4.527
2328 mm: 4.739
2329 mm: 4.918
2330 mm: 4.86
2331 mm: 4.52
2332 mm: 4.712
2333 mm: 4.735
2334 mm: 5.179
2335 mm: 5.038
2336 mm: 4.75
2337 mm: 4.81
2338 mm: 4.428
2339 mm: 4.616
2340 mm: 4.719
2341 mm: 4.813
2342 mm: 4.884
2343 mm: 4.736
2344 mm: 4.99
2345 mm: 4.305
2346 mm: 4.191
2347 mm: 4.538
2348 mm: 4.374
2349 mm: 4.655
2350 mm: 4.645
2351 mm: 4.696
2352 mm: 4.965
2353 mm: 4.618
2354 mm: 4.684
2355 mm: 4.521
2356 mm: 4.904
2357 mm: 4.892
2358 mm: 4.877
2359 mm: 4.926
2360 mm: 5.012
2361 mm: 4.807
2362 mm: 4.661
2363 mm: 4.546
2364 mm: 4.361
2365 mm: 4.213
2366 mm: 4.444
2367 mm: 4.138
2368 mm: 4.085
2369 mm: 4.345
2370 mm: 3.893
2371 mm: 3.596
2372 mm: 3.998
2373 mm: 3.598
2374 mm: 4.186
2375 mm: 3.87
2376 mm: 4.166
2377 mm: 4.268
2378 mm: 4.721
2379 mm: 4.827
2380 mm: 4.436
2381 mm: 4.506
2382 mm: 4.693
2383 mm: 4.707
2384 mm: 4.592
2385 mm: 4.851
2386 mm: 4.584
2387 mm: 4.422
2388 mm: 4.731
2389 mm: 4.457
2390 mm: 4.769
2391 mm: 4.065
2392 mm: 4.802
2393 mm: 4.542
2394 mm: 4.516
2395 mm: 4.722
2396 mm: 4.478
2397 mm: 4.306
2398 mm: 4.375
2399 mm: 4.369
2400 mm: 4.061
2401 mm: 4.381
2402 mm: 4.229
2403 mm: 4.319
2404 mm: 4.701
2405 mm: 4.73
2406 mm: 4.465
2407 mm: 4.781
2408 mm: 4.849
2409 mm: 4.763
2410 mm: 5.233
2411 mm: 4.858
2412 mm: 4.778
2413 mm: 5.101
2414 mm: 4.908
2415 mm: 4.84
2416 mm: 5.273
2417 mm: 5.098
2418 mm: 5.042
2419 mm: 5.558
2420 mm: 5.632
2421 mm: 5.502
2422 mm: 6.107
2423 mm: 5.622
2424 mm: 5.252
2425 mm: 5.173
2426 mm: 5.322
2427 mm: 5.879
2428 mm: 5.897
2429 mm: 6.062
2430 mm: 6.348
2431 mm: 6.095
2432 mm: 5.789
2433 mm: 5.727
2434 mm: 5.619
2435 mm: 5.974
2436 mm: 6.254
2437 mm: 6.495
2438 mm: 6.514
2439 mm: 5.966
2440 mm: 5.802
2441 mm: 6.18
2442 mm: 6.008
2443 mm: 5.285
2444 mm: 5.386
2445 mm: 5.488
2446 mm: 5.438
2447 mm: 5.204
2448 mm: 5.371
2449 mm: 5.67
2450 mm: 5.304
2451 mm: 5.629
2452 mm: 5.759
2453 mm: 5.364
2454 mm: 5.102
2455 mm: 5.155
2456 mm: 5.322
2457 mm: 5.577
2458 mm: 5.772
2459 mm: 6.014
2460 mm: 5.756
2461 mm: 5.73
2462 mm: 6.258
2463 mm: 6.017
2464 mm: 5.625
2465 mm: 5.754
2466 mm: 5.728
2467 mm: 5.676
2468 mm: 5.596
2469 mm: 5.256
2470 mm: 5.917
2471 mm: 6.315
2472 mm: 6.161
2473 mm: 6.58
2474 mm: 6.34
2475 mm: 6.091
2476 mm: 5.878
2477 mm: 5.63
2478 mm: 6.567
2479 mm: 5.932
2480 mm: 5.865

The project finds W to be 1.1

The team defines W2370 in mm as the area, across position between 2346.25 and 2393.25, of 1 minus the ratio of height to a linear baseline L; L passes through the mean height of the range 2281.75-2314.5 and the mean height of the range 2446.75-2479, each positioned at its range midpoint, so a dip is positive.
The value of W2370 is 5.89 mm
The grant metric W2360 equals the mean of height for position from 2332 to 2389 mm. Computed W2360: 4.55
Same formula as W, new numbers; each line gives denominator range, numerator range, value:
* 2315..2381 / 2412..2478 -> 1.25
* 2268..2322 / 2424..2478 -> 1.22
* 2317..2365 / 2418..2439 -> 1.25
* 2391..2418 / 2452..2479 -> 1.25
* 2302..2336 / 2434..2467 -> 1.25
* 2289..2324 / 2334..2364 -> 1.03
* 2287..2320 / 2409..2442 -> 1.23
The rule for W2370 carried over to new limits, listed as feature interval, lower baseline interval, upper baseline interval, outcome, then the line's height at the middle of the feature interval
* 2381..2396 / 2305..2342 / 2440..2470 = 1.5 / 5.1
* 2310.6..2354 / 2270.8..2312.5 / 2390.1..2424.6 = 1.5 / 4.79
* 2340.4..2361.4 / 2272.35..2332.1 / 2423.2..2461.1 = 1.4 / 5.04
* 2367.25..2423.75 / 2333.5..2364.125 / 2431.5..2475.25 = 6.1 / 5.19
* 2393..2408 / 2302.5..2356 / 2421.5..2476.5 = 2.3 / 5.3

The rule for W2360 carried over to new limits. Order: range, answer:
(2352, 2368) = 4.63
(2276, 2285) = 5.05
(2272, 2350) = 4.69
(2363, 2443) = 4.92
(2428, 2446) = 5.93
